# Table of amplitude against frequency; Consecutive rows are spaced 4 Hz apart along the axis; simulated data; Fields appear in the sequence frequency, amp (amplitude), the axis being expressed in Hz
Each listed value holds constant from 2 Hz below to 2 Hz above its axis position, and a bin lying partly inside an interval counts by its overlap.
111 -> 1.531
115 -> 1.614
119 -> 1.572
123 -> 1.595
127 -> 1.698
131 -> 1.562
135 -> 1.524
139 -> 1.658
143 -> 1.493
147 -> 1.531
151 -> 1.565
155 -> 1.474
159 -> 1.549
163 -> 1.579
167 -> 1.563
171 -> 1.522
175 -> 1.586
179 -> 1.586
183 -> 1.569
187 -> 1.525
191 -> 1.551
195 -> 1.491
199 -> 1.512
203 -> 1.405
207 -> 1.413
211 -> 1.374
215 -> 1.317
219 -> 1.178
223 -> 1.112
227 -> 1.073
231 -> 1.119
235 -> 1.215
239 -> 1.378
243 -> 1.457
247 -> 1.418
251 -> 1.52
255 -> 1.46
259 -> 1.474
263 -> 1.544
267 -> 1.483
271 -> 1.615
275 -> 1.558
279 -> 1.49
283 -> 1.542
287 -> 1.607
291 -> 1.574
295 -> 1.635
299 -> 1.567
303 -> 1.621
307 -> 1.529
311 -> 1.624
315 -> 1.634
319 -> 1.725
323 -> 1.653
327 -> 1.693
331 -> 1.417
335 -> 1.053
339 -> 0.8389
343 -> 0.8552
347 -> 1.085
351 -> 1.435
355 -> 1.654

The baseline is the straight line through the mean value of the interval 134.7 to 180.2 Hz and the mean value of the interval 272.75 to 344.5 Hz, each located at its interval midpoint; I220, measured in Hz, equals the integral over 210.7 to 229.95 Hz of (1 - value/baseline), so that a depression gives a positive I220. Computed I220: 4.2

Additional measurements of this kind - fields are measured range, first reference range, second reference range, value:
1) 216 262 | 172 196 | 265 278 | 7.0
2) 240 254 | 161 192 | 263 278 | 0.8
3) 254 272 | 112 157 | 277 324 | 0.9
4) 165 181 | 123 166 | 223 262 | -0.7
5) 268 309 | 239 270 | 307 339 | -2.3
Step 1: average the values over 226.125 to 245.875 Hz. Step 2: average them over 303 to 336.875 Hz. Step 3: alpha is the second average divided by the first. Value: 1.22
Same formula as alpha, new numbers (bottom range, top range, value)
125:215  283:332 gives 1.05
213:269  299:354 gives 1.05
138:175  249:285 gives 0.98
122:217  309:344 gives 0.92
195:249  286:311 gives 1.21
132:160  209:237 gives 0.78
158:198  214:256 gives 0.83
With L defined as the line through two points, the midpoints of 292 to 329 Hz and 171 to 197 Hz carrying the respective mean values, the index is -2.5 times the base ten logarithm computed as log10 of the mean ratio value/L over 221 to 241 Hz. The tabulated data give 0.32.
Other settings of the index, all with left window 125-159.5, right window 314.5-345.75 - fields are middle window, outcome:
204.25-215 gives 0.077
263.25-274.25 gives -0.101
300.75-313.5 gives -0.167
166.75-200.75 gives -0.022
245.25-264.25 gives -0.040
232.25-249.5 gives 0.065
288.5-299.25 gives -0.157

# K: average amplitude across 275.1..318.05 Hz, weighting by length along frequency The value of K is 1.58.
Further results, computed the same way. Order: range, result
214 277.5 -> 1.37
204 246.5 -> 1.27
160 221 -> 1.48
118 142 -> 1.6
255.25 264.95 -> 1.5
